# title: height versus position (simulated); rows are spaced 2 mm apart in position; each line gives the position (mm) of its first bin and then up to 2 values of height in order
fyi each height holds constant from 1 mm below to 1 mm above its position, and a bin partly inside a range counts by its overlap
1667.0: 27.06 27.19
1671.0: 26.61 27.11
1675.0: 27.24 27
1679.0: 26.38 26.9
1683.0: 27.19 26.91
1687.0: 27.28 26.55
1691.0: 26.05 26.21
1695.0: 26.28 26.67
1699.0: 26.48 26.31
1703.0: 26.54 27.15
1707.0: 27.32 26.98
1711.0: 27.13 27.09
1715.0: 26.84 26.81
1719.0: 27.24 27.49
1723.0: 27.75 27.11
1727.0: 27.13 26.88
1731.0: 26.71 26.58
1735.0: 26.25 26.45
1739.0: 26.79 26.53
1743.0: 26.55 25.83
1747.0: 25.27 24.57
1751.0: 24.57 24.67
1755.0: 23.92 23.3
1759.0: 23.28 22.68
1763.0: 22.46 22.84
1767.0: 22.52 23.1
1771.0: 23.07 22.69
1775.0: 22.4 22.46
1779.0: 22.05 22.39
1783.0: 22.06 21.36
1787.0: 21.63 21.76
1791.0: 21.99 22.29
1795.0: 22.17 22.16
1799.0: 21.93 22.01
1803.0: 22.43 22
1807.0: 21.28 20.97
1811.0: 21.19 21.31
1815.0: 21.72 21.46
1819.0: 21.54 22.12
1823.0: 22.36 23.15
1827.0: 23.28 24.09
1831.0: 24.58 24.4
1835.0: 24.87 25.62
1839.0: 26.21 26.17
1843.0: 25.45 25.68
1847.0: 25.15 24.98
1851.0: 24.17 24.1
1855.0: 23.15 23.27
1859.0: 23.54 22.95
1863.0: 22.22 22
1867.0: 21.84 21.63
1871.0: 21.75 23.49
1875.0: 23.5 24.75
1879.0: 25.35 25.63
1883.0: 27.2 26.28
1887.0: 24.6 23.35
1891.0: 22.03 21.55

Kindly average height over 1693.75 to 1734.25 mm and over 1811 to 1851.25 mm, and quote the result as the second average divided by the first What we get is 0.9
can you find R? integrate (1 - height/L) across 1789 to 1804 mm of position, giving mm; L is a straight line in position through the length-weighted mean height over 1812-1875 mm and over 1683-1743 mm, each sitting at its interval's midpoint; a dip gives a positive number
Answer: 1.6 mm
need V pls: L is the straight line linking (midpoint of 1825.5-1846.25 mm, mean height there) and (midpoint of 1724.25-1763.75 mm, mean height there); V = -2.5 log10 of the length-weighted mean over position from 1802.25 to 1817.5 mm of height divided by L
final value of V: 0.17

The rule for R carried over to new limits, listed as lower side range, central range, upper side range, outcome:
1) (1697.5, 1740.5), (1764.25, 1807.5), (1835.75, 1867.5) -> 5.6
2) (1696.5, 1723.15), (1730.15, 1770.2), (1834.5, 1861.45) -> 2.4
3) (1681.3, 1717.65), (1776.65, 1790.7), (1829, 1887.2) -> 1.9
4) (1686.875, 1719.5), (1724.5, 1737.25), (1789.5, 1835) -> -0.6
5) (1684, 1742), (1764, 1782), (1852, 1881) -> 2.0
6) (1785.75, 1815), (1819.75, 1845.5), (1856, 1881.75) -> -2.2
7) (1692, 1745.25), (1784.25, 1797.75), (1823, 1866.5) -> 1.8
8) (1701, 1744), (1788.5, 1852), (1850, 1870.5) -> 2.2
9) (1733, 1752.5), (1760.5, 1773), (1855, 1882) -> 1.3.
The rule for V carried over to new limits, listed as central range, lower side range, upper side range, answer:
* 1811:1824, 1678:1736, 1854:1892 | 0.140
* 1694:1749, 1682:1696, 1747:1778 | -0.065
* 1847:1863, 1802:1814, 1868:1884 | -0.018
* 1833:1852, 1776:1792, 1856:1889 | -0.098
